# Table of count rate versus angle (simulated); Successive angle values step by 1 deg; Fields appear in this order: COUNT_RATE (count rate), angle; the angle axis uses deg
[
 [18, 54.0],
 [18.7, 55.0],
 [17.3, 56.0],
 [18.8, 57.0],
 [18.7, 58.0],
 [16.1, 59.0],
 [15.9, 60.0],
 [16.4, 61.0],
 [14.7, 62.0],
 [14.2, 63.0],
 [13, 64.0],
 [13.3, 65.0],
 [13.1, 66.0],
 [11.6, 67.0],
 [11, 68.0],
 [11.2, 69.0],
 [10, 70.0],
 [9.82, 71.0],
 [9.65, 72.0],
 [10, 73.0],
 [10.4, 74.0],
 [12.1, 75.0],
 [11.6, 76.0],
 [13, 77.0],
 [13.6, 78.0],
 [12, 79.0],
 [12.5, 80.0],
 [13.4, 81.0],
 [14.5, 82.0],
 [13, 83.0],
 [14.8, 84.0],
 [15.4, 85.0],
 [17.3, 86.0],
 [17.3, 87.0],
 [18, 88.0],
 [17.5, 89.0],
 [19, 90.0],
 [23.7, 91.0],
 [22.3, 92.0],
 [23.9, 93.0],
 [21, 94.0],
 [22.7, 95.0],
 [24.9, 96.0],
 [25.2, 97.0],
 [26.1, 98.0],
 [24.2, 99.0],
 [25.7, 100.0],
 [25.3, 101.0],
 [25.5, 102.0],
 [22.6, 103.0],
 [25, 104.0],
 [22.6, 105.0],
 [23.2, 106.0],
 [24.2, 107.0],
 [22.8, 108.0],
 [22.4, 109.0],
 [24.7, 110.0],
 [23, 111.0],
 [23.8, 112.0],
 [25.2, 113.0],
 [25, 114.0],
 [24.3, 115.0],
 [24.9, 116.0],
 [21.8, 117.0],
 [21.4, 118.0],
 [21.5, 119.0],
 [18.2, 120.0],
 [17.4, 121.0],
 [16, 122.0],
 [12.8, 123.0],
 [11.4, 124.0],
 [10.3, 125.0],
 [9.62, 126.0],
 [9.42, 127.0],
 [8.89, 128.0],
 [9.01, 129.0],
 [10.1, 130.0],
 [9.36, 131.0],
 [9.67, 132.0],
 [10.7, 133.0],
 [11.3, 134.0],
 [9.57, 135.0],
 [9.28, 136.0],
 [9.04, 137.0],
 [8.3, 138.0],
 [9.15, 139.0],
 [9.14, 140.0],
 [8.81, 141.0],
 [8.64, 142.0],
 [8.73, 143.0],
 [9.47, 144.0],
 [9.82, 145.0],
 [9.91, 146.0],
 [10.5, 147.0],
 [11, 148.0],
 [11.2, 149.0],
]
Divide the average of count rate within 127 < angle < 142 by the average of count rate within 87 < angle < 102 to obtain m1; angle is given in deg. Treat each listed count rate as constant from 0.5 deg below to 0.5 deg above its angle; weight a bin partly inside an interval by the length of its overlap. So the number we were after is 0.4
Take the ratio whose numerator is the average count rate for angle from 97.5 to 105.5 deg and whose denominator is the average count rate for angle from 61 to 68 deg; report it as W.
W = 1.8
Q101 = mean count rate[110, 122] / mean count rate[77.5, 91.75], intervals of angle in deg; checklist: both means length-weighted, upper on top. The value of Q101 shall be 1.39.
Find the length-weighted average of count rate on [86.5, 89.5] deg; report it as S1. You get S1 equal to 17.6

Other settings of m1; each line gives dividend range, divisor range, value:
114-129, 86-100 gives 0.74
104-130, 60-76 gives 1.56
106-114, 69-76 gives 2.27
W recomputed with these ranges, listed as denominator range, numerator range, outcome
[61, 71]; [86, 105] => 1.81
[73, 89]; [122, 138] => 0.73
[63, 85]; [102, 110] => 1.93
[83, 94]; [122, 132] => 0.55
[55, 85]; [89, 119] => 1.75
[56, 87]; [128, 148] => 0.71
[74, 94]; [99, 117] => 1.50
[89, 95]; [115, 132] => 0.68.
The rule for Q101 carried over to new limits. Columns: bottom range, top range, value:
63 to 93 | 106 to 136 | 1.19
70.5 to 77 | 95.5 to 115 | 2.25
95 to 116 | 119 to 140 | 0.46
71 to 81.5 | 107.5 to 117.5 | 2.03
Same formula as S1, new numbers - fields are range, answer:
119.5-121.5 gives 17.8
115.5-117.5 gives 23.4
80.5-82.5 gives 13.9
